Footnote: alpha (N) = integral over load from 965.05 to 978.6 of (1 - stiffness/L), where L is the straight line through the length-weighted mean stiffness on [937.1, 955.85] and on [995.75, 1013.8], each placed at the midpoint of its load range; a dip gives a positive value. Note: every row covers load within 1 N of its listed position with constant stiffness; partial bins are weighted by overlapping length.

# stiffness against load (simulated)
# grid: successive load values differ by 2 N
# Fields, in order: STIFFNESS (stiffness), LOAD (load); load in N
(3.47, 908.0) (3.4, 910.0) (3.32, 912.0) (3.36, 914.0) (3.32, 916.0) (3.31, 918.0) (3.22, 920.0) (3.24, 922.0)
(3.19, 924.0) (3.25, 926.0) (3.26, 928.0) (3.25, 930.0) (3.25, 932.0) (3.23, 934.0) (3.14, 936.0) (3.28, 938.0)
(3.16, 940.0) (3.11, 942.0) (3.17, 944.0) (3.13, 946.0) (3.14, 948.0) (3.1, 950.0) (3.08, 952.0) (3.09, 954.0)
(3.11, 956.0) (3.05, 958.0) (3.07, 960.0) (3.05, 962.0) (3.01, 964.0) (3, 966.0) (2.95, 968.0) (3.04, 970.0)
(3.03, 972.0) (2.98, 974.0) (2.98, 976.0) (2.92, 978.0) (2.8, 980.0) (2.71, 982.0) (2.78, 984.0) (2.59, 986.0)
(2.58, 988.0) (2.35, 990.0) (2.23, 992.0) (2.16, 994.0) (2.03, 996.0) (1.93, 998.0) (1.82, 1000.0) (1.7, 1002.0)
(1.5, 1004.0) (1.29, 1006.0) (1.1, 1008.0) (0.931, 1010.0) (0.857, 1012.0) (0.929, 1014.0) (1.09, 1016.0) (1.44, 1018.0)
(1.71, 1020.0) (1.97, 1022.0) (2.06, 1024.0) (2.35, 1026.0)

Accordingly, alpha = -3.4 N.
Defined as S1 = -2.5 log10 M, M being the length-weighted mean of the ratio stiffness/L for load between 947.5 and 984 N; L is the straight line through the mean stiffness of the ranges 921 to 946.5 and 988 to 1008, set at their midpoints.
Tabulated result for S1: -0.18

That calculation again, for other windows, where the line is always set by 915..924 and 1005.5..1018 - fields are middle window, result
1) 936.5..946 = -0.159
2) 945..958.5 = -0.240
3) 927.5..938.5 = -0.103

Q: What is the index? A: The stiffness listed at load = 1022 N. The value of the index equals 1.97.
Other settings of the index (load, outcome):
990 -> 2.35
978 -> 2.92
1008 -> 1.1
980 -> 2.8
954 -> 3.09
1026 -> 2.35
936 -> 3.14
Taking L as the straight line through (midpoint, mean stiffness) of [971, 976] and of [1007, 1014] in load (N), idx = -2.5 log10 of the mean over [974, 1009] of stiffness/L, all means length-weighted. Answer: -0.12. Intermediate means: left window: 3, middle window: 2.23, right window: 0.958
